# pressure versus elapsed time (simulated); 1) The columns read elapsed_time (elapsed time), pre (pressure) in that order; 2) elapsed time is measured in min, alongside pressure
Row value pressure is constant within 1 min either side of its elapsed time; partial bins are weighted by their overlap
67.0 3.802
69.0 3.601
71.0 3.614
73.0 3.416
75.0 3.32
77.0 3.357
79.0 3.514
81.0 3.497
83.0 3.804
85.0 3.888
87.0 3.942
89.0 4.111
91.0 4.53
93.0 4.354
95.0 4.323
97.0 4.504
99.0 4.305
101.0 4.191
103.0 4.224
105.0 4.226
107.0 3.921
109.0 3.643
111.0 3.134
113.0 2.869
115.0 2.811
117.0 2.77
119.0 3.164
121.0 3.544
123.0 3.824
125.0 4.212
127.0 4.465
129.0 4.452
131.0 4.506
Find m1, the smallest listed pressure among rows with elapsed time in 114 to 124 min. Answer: 2.77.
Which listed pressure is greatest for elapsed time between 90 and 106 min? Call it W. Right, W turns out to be 4.53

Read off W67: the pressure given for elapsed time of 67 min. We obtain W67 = 3.802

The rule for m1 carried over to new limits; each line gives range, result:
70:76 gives 3.32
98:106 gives 4.191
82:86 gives 3.804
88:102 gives 4.111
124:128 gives 4.212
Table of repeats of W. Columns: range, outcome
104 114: 4.226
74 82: 3.514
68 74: 3.614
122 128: 4.465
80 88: 3.942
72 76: 3.416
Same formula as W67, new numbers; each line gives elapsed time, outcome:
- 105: 4.226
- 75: 3.32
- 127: 4.465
